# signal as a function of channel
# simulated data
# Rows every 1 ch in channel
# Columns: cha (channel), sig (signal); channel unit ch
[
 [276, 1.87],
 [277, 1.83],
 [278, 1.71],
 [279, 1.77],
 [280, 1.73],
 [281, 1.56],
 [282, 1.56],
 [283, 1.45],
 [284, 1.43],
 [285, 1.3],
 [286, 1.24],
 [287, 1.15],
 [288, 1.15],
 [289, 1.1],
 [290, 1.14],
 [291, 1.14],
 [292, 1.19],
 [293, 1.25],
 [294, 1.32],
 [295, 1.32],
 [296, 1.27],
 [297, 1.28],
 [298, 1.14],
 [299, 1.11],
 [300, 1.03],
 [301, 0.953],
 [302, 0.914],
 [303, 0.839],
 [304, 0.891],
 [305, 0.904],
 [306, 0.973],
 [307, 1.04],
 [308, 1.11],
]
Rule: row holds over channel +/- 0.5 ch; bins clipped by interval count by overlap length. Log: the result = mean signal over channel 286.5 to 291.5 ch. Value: 1.14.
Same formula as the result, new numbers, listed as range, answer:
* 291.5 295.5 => 1.27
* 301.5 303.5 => 0.877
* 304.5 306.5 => 0.939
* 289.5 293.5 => 1.18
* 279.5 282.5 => 1.62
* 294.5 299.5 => 1.22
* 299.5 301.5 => 0.992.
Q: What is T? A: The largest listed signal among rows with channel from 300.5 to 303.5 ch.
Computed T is 0.953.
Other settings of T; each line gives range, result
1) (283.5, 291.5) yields 1.43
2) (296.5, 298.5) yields 1.28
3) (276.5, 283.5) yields 1.83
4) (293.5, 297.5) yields 1.32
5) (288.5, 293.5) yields 1.25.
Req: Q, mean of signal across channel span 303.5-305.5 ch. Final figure 0.897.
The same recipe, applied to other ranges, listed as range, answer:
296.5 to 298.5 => 1.21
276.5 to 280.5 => 1.76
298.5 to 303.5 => 0.969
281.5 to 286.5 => 1.4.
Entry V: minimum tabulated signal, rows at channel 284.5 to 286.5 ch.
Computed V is 1.24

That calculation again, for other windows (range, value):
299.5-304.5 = 0.839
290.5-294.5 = 1.14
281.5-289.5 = 1.1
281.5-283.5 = 1.45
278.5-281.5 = 1.56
